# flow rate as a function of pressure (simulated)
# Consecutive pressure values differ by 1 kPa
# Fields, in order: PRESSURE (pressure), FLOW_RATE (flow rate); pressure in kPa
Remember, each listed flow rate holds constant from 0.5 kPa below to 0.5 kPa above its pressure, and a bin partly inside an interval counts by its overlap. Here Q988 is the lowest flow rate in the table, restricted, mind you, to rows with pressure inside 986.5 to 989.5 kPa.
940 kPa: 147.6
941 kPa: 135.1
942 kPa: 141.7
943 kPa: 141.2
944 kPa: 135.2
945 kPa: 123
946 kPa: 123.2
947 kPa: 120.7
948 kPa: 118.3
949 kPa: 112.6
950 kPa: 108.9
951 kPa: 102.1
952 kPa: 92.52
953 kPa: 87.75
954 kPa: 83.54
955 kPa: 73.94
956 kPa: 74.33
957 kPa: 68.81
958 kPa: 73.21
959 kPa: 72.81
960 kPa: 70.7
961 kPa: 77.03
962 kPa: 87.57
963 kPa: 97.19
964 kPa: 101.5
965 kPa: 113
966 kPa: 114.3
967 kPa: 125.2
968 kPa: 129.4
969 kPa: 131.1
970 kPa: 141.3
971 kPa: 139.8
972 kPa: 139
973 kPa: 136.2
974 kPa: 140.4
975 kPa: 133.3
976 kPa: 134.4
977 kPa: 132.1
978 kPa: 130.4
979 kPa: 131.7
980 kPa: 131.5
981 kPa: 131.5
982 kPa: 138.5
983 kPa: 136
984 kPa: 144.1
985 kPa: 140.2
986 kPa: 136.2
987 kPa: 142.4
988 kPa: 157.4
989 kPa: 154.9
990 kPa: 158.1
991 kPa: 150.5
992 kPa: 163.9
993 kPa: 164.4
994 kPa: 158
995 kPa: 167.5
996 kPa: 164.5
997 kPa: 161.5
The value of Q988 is 142.4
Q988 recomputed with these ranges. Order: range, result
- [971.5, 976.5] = 133.3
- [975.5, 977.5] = 132.1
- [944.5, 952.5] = 92.52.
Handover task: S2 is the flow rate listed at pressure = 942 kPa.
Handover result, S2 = 141.7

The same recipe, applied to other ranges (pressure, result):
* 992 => 163.9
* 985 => 140.2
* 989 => 154.9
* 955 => 73.94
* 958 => 73.21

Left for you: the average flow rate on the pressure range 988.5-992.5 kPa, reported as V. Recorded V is 157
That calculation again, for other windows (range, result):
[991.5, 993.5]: 164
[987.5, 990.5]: 157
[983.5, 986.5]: 140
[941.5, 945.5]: 135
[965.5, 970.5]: 128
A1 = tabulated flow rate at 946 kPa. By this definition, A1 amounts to 123.2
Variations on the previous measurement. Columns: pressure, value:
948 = 118.3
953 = 87.75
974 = 140.4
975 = 133.3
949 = 112.6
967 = 125.2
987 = 142.4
